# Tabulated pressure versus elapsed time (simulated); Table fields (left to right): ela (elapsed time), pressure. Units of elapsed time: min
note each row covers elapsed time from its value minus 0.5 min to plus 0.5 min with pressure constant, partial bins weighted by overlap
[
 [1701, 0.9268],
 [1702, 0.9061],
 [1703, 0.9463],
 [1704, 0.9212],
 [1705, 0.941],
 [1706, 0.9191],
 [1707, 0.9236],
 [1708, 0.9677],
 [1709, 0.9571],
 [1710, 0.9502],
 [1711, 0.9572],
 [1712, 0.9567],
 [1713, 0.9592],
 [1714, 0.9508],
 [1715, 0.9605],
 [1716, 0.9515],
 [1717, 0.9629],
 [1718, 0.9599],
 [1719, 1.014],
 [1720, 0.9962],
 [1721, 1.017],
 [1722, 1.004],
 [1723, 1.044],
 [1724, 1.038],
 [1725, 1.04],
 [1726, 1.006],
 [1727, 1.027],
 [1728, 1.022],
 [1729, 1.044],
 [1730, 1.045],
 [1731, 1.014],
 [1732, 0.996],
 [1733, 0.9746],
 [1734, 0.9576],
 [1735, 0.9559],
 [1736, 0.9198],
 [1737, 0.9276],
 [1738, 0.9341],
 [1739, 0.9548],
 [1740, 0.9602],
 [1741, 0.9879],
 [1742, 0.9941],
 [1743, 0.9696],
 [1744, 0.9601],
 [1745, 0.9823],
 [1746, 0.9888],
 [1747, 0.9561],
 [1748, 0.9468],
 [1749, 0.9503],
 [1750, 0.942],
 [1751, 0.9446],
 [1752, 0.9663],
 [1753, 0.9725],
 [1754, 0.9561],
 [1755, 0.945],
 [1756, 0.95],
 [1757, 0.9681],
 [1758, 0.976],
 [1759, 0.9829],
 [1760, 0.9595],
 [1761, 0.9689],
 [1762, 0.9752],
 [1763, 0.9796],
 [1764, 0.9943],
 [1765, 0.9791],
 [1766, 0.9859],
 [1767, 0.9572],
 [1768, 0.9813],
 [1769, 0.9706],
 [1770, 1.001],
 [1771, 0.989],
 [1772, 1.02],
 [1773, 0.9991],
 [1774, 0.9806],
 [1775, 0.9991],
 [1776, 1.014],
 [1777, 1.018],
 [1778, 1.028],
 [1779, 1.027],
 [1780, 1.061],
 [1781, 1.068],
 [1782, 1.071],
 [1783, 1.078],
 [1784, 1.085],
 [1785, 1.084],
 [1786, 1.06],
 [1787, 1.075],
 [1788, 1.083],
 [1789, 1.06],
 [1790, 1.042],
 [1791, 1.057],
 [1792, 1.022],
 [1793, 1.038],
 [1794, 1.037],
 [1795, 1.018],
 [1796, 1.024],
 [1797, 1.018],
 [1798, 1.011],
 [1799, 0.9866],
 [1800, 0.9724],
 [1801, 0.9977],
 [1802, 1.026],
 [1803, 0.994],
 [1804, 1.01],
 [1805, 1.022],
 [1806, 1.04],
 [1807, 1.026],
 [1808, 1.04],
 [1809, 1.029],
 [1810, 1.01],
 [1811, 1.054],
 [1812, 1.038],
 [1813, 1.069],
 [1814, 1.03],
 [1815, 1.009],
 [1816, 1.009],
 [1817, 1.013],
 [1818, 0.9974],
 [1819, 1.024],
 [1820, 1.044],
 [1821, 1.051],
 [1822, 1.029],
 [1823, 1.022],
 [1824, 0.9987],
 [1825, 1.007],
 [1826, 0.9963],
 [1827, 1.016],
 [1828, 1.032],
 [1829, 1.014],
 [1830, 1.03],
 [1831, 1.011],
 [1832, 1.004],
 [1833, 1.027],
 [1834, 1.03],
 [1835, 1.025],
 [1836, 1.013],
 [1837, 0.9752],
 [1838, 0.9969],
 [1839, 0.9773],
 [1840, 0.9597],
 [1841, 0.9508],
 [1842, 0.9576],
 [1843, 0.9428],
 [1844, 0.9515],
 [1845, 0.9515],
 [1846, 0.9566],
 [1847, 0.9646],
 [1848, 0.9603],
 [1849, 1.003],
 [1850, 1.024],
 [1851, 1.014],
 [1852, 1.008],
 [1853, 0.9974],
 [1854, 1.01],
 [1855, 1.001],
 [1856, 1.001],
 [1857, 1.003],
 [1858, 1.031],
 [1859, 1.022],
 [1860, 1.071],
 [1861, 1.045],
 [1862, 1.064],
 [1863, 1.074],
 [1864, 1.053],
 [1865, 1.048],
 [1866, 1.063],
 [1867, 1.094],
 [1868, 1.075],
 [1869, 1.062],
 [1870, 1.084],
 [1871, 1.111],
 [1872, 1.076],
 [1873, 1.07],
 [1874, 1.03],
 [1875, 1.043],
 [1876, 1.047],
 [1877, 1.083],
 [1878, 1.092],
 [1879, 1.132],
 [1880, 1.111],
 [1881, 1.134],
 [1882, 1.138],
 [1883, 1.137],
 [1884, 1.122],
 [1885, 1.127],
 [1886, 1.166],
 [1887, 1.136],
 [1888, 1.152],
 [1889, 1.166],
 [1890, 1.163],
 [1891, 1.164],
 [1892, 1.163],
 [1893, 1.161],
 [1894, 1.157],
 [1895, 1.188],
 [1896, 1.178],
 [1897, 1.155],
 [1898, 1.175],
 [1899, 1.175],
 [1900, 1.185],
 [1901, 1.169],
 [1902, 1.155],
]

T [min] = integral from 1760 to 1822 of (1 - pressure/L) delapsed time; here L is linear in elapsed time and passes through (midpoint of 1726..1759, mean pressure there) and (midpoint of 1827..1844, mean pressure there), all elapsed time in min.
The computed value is -2.3 min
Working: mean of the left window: 0.972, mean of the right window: 0.996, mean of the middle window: 1.02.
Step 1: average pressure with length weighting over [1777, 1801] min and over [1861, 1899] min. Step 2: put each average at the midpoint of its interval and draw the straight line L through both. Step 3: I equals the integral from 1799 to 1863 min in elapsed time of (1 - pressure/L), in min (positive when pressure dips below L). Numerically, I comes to 3.9 min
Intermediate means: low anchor 1.04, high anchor 1.11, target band 1.01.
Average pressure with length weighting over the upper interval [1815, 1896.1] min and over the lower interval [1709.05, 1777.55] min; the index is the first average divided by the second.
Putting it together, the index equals 1.07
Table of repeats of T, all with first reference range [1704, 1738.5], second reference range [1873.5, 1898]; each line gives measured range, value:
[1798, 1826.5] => 1.2 min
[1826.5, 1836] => 0.5 min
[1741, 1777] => 1.4 min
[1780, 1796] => -0.3 min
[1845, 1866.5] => 1.7 min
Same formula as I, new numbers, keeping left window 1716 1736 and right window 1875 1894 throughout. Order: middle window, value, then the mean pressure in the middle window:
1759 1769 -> 0.6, 0.976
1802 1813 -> 0.4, 1.03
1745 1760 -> 0.9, 0.961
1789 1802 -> 0.5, 1.02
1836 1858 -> 2.4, 0.983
